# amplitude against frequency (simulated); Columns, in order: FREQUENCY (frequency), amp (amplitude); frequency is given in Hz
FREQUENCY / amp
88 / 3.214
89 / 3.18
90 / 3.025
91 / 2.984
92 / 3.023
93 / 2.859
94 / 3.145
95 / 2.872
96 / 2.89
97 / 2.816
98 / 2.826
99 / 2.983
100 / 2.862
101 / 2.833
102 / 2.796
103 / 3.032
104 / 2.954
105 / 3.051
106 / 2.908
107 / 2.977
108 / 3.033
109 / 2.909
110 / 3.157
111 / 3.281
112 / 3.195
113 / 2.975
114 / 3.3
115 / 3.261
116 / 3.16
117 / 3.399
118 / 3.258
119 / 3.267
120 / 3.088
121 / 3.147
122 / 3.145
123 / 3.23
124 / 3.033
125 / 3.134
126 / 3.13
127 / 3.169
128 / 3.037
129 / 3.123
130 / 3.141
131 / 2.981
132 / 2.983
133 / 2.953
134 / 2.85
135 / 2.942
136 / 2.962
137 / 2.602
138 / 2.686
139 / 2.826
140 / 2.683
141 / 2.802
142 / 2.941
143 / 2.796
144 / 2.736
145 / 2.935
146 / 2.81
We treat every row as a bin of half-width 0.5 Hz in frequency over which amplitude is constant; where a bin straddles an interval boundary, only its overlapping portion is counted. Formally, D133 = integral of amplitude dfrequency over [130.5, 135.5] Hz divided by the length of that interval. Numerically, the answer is 2.94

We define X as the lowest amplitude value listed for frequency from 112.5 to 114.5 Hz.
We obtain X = 2.975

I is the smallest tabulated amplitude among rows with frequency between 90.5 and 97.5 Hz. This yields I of 2.816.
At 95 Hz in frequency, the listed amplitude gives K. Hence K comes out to 2.872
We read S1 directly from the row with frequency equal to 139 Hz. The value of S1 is 2.826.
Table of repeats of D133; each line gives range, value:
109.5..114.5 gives 3.18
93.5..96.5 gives 2.97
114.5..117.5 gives 3.27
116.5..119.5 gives 3.31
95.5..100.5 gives 2.88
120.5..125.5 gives 3.14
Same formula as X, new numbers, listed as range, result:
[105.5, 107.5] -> 2.908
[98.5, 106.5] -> 2.796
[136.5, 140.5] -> 2.602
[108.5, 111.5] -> 2.909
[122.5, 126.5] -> 3.033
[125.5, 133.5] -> 2.953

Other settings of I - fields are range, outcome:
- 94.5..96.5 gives 2.872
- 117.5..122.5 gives 3.088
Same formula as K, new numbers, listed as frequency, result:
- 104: 2.954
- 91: 2.984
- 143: 2.796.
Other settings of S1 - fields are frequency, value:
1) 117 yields 3.399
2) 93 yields 2.859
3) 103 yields 3.032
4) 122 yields 3.145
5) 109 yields 2.909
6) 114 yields 3.3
